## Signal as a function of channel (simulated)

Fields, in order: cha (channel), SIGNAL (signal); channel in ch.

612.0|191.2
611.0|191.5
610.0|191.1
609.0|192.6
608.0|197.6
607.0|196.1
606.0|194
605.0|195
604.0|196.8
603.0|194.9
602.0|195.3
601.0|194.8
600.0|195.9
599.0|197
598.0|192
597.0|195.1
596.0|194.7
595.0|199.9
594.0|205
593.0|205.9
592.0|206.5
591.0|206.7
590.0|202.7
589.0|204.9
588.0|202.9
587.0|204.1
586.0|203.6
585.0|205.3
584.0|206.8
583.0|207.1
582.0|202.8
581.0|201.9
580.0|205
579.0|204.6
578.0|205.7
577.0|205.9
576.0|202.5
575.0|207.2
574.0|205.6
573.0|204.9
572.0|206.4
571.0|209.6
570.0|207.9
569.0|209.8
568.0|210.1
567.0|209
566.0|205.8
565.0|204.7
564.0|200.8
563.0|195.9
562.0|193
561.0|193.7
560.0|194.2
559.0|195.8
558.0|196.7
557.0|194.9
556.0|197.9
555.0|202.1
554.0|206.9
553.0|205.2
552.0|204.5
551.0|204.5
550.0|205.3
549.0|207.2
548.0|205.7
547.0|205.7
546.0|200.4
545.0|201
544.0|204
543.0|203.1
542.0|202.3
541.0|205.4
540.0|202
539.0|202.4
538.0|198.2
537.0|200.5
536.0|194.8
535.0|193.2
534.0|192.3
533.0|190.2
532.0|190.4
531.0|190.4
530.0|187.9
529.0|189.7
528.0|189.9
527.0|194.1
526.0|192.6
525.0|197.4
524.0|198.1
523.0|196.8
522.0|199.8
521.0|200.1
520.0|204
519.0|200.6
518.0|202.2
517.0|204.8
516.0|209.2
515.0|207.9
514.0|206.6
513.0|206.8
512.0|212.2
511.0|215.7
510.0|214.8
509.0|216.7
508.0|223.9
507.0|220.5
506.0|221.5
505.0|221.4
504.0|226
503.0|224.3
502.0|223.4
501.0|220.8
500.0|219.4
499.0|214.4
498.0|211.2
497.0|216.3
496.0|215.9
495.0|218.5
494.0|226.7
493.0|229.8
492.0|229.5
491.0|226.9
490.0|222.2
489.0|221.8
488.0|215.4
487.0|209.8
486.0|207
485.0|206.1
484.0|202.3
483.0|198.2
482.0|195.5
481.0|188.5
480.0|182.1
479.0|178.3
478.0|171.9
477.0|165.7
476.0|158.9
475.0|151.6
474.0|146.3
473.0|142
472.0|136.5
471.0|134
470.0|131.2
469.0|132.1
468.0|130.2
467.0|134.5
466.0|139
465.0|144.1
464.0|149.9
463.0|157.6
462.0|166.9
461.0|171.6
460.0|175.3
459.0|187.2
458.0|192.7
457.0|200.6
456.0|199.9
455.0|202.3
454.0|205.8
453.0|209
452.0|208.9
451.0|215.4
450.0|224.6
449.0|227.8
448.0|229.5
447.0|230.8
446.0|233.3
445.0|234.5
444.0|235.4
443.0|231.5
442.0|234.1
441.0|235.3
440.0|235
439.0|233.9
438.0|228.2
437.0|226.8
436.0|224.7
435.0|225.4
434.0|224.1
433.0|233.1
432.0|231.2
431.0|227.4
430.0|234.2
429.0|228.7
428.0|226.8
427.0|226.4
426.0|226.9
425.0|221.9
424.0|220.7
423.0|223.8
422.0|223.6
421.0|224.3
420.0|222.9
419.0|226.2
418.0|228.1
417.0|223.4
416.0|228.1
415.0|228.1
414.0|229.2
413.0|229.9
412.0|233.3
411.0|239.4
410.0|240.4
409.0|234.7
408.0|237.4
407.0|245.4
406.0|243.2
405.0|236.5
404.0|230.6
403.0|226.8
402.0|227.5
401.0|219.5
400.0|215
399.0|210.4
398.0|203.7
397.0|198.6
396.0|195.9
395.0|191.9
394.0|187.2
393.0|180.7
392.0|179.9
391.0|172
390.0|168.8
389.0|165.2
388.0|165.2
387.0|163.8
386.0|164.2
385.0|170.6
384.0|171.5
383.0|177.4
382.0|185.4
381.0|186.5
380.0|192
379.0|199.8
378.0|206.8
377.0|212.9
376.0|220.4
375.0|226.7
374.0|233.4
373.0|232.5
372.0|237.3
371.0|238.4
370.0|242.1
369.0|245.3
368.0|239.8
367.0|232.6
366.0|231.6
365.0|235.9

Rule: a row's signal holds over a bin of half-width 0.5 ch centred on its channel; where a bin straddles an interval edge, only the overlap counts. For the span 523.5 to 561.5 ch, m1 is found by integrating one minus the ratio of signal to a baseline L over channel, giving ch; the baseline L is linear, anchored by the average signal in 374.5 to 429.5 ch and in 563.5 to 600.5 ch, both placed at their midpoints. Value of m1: 1.3 ch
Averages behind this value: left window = 210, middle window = 198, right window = 204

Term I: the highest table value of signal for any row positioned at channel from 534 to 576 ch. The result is 210.1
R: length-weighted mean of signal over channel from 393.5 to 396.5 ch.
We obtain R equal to 192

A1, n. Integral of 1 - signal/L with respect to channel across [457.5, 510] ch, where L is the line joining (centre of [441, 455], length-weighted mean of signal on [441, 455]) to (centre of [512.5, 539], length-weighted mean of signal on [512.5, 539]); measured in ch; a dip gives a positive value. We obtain 5.3 ch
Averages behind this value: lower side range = 224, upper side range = 198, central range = 190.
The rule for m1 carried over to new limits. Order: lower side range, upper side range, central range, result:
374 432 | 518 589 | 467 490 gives 3.67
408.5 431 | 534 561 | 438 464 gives 1.34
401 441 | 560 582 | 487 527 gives 0.29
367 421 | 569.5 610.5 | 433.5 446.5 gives -1.34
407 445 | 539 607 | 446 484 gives 7.73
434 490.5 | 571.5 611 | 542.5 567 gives -0.35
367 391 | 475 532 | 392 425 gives -3.02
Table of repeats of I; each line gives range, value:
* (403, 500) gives 245.4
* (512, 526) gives 212.2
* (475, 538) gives 229.8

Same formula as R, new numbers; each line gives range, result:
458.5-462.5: 175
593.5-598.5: 197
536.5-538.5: 199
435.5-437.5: 226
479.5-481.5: 185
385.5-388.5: 164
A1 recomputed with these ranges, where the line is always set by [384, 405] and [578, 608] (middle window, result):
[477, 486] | 0.3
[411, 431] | -3.5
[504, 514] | -1.0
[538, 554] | -0.4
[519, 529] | 0.1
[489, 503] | -1.8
